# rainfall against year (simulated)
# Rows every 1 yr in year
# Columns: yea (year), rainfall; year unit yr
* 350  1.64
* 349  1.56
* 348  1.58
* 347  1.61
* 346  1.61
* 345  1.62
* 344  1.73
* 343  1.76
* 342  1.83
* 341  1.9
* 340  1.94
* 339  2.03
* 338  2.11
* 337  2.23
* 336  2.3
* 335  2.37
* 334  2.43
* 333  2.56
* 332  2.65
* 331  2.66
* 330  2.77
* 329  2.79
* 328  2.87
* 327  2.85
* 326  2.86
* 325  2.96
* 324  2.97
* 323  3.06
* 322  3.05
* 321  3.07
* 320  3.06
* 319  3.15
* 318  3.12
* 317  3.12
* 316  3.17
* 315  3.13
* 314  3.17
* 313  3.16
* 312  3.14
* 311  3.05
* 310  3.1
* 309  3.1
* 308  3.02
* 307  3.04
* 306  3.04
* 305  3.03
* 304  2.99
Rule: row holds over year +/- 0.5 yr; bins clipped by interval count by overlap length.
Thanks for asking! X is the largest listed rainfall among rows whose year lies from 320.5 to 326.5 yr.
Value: 3.07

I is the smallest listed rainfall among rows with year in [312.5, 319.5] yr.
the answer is 3.12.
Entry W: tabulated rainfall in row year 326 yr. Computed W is 2.86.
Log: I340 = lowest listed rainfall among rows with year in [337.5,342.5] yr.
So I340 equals 1.83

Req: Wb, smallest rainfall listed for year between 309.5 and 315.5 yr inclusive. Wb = 3.05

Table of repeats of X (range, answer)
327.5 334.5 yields 2.87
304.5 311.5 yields 3.1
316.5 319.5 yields 3.15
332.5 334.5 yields 2.56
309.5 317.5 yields 3.17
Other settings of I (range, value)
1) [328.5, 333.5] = 2.56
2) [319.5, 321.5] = 3.06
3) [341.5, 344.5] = 1.73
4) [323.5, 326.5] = 2.86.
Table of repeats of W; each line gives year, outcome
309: 3.1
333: 2.56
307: 3.04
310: 3.1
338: 2.11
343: 1.76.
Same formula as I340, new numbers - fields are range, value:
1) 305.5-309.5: 3.02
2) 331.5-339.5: 2.03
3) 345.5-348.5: 1.58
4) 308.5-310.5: 3.1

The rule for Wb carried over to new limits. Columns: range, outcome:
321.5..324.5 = 2.97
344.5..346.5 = 1.61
